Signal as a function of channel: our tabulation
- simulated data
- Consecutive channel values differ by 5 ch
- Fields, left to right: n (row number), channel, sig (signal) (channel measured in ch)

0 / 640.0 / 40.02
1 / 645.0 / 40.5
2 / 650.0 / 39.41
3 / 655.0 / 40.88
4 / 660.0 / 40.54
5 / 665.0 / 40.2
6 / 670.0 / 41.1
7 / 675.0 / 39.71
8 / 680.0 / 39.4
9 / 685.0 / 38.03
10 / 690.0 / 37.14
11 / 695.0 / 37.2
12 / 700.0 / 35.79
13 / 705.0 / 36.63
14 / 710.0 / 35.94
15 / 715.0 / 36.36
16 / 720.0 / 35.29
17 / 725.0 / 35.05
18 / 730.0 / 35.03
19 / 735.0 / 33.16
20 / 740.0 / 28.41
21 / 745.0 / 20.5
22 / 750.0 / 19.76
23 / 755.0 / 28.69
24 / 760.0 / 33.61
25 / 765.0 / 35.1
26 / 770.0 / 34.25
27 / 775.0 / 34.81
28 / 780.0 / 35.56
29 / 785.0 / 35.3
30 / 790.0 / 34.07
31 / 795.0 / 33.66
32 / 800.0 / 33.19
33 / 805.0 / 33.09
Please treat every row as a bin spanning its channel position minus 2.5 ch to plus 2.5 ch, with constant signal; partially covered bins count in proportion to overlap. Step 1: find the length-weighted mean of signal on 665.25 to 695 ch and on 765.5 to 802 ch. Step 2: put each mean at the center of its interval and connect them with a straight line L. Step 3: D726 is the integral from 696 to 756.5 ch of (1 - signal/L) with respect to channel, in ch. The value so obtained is 8.4 ch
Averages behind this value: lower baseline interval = 39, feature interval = 31.9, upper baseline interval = 34.5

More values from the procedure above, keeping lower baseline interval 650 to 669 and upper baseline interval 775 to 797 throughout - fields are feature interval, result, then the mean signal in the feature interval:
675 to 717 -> 1.7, 37.2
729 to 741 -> 1.5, 32.3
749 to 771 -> 3.1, 30.7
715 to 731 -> 0.9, 35.3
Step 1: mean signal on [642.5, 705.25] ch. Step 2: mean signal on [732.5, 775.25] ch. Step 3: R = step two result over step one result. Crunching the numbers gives 0.8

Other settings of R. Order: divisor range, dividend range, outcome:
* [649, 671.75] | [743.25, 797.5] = 0.78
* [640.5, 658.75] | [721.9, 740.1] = 0.83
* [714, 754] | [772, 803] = 1.14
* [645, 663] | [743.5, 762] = 0.64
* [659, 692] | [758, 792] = 0.88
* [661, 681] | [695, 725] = 0.90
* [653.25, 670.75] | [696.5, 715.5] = 0.89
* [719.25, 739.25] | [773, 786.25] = 1.04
